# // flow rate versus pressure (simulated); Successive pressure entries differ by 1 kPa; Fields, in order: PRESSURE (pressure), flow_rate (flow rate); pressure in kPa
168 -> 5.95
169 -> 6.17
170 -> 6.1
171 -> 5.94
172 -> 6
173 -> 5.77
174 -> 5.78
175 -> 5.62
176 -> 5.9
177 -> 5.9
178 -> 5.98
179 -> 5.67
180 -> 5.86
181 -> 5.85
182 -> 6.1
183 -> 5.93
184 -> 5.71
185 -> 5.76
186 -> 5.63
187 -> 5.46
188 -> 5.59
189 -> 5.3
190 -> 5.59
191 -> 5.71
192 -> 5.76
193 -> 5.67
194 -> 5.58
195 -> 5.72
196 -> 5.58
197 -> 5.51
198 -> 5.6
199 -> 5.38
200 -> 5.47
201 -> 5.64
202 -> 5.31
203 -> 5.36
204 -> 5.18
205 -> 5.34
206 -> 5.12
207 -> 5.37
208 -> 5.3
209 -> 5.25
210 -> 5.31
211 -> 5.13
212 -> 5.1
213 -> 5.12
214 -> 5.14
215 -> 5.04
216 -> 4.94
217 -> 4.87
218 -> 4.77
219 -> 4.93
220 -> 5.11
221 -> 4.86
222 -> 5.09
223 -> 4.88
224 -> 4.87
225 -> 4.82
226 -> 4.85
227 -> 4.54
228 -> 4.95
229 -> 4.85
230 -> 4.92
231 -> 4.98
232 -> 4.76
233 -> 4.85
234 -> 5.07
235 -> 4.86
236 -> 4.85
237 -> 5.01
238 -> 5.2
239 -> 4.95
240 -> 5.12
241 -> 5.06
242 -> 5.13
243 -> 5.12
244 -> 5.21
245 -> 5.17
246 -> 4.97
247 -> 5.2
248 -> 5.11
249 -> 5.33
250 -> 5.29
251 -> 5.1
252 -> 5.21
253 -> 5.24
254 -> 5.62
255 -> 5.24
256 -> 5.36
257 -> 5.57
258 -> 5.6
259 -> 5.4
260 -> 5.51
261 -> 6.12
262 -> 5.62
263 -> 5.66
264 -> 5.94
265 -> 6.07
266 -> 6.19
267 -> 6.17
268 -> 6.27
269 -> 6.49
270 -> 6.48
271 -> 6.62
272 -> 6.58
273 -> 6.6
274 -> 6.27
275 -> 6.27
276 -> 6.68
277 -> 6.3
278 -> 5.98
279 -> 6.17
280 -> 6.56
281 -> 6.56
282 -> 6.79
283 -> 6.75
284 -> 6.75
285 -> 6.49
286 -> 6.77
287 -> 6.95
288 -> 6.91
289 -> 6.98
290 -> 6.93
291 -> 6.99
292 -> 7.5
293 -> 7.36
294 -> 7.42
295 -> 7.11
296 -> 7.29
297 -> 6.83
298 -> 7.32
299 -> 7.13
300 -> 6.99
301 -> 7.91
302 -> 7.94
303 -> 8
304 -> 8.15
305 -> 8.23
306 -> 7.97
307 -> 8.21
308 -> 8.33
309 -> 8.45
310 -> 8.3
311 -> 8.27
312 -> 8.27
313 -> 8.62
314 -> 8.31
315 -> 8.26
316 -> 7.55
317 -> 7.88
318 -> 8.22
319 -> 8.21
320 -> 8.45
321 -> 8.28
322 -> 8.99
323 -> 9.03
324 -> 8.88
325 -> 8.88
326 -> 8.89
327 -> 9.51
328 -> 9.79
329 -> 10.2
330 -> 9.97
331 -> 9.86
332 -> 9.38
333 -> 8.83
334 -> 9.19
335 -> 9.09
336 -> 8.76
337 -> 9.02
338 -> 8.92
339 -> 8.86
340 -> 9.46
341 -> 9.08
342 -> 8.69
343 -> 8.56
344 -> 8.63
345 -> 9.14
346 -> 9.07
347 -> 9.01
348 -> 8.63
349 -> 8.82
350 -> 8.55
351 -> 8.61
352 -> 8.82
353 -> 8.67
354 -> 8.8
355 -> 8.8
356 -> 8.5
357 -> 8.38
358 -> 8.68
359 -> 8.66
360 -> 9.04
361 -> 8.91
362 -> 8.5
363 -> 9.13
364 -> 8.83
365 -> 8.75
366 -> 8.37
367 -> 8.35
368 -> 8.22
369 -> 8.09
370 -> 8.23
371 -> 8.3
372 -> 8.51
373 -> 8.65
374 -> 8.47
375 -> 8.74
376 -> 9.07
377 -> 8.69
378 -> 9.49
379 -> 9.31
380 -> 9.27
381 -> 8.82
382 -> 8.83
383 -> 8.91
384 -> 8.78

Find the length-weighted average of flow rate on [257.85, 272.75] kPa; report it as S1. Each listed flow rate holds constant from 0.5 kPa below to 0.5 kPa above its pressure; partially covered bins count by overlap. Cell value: 6.07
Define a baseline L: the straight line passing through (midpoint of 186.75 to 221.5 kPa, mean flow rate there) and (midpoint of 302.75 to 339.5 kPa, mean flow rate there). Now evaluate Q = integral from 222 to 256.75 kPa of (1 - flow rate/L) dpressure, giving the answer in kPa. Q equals 7.0 kPa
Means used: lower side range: 5.32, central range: 5.05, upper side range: 8.71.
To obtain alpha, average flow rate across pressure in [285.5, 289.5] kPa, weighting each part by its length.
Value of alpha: 6.9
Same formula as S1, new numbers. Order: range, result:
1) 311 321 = 8.2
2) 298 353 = 8.64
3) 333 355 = 8.87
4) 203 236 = 5.01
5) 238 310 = 6.39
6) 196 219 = 5.24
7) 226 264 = 5.19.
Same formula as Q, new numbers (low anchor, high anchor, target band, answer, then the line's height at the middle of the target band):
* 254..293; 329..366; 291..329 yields -2.6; 7.6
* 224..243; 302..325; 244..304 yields 2.9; 6.65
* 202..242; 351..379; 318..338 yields -3.5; 7.72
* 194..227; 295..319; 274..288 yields 1.2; 7.18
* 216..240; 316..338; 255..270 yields 1.1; 6.33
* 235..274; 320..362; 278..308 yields -0.5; 7.07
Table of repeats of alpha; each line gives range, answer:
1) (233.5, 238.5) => 5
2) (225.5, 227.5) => 4.7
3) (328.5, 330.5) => 10.1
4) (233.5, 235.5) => 4.96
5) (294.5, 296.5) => 7.2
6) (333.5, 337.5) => 9.02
